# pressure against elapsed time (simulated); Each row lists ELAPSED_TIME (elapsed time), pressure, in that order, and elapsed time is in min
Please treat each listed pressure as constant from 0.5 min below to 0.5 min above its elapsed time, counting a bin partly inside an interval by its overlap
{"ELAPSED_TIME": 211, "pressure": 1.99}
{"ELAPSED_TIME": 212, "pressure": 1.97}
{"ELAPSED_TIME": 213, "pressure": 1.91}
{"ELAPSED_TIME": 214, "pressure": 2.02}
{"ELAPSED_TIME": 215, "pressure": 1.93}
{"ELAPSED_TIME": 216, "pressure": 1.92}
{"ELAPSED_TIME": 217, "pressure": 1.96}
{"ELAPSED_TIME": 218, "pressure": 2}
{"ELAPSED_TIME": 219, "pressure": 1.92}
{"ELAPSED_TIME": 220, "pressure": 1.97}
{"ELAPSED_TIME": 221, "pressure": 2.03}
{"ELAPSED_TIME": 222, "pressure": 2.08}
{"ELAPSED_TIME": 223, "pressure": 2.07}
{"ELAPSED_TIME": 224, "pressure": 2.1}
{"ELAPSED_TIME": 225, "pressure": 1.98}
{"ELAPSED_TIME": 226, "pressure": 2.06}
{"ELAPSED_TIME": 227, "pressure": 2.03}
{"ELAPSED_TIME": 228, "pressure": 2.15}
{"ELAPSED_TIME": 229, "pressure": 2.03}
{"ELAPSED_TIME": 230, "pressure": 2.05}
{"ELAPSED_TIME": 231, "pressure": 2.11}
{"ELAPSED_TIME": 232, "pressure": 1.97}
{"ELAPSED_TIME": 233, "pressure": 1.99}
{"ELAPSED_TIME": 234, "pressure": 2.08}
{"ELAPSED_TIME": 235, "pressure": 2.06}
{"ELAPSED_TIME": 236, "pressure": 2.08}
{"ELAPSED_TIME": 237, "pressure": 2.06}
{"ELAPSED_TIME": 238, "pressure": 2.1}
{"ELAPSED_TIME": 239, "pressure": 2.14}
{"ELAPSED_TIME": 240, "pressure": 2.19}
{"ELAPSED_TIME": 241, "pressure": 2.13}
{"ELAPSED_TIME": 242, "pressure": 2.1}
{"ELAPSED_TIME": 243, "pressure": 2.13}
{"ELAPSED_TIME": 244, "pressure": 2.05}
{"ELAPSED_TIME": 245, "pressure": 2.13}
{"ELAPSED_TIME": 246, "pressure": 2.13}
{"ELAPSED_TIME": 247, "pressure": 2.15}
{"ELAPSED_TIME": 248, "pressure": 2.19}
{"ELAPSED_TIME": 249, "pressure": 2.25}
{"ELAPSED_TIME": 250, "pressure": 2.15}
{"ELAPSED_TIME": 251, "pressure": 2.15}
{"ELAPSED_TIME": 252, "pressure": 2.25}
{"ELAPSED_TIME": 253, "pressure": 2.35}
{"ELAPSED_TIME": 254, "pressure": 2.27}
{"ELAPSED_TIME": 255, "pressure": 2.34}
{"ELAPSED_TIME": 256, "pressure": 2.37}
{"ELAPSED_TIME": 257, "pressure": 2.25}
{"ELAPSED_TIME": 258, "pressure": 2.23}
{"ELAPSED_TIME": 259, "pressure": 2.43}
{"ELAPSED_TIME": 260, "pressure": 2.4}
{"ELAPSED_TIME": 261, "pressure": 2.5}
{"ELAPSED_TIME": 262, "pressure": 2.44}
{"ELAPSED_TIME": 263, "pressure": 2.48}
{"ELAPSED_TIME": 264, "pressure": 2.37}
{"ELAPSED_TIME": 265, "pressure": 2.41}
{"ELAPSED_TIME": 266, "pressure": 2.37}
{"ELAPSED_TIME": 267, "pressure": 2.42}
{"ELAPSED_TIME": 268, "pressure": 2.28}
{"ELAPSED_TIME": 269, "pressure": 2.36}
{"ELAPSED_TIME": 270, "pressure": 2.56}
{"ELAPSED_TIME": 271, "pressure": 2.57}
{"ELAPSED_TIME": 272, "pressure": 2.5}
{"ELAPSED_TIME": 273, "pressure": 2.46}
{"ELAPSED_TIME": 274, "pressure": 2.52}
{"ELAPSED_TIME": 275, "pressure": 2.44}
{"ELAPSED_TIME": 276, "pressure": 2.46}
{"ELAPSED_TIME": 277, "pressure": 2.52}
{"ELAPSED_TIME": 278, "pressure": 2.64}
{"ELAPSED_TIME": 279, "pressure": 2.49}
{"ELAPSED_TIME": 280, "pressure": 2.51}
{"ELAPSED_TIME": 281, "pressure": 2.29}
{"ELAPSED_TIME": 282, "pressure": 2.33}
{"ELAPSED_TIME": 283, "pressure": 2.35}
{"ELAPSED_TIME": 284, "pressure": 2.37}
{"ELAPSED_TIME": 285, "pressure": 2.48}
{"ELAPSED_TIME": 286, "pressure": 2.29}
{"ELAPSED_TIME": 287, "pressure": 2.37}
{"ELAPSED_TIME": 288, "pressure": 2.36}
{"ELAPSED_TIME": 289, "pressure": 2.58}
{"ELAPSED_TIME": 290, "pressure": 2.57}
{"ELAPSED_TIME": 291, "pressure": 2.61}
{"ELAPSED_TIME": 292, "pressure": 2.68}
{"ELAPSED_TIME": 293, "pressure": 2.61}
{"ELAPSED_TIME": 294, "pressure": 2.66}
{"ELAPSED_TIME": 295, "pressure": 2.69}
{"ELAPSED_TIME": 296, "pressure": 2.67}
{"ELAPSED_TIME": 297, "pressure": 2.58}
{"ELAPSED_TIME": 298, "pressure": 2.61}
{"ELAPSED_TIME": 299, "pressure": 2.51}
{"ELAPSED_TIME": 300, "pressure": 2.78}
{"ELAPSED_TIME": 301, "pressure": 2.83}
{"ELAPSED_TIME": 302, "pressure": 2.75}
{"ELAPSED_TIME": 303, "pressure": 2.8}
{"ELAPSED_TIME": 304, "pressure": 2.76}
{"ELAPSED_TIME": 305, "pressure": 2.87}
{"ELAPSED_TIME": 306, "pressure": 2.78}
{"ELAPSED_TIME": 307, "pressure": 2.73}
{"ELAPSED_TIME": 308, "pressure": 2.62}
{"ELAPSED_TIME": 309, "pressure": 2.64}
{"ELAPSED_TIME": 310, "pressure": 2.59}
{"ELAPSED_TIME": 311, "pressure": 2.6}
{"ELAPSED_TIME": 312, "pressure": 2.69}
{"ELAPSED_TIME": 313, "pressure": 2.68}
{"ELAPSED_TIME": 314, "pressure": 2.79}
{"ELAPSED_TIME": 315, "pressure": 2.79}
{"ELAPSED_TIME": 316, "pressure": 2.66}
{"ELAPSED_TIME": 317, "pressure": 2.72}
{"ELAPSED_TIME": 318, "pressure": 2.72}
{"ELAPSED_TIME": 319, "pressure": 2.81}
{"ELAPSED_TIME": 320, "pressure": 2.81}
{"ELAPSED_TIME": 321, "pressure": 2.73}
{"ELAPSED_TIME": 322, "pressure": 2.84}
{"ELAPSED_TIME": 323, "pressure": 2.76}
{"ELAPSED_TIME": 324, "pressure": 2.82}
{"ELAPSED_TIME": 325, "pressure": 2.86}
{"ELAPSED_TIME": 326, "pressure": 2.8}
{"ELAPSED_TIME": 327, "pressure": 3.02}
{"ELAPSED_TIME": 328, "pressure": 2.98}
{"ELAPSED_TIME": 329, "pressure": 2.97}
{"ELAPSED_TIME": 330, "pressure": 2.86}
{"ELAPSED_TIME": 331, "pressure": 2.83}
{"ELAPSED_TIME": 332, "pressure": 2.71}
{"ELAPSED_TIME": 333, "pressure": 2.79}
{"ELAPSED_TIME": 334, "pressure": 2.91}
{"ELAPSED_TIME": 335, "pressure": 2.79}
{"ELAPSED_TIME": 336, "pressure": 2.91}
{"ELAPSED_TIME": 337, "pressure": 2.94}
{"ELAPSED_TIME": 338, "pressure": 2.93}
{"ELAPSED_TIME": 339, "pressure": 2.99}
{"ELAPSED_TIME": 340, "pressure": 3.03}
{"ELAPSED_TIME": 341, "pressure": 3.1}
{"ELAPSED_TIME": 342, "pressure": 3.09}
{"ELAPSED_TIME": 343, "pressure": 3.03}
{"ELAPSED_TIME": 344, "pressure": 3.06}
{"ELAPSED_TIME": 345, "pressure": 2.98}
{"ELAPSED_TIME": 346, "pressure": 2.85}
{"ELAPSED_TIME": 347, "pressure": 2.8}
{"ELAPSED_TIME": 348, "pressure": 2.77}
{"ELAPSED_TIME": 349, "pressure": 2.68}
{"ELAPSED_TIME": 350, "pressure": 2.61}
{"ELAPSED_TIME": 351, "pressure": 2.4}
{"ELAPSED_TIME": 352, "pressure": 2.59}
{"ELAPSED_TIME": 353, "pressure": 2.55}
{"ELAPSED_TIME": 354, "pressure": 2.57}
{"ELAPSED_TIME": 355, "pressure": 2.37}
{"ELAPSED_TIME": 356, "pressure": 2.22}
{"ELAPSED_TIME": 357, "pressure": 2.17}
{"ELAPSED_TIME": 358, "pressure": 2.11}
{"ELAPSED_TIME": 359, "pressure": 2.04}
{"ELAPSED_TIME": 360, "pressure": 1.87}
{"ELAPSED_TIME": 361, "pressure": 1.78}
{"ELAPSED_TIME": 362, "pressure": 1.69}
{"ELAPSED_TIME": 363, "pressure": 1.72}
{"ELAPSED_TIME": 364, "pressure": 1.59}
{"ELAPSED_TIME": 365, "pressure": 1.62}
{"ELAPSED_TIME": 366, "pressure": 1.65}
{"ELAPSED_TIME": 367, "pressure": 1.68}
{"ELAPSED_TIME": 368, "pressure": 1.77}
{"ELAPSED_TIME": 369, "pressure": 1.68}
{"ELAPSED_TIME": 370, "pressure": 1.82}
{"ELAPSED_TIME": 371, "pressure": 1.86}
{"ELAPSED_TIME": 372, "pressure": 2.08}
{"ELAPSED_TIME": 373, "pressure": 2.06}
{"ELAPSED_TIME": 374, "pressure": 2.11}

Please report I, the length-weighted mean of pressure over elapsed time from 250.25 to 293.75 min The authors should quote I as 2.42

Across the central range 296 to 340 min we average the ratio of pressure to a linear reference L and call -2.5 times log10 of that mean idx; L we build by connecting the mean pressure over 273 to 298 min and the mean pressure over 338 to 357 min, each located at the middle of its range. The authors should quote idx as -0.06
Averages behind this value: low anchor 2.5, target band 2.78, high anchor 2.75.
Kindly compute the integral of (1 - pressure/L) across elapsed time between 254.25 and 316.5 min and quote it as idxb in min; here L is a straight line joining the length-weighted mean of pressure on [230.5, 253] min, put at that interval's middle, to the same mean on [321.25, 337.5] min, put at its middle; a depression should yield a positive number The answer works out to -1.20 min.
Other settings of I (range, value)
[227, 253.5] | 2.12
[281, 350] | 2.74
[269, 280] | 2.51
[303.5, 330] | 2.77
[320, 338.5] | 2.86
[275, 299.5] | 2.51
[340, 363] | 2.51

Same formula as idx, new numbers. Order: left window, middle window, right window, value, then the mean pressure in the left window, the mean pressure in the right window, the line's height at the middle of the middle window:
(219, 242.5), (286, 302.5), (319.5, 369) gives -0.12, 2.06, 2.56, 2.34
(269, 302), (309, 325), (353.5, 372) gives -0.20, 2.53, 1.91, 2.27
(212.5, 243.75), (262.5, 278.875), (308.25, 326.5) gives -0.04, 2.04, 2.74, 2.37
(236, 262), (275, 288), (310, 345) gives 0.03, 2.22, 2.85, 2.48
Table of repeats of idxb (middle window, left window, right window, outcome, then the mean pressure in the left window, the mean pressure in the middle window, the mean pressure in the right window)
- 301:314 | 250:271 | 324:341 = 0.0 min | 2.36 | 2.72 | 2.9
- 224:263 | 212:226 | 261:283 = 0.5 min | 1.99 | 2.17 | 2.45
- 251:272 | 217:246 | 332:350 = -0.8 min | 2.06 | 2.38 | 2.91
